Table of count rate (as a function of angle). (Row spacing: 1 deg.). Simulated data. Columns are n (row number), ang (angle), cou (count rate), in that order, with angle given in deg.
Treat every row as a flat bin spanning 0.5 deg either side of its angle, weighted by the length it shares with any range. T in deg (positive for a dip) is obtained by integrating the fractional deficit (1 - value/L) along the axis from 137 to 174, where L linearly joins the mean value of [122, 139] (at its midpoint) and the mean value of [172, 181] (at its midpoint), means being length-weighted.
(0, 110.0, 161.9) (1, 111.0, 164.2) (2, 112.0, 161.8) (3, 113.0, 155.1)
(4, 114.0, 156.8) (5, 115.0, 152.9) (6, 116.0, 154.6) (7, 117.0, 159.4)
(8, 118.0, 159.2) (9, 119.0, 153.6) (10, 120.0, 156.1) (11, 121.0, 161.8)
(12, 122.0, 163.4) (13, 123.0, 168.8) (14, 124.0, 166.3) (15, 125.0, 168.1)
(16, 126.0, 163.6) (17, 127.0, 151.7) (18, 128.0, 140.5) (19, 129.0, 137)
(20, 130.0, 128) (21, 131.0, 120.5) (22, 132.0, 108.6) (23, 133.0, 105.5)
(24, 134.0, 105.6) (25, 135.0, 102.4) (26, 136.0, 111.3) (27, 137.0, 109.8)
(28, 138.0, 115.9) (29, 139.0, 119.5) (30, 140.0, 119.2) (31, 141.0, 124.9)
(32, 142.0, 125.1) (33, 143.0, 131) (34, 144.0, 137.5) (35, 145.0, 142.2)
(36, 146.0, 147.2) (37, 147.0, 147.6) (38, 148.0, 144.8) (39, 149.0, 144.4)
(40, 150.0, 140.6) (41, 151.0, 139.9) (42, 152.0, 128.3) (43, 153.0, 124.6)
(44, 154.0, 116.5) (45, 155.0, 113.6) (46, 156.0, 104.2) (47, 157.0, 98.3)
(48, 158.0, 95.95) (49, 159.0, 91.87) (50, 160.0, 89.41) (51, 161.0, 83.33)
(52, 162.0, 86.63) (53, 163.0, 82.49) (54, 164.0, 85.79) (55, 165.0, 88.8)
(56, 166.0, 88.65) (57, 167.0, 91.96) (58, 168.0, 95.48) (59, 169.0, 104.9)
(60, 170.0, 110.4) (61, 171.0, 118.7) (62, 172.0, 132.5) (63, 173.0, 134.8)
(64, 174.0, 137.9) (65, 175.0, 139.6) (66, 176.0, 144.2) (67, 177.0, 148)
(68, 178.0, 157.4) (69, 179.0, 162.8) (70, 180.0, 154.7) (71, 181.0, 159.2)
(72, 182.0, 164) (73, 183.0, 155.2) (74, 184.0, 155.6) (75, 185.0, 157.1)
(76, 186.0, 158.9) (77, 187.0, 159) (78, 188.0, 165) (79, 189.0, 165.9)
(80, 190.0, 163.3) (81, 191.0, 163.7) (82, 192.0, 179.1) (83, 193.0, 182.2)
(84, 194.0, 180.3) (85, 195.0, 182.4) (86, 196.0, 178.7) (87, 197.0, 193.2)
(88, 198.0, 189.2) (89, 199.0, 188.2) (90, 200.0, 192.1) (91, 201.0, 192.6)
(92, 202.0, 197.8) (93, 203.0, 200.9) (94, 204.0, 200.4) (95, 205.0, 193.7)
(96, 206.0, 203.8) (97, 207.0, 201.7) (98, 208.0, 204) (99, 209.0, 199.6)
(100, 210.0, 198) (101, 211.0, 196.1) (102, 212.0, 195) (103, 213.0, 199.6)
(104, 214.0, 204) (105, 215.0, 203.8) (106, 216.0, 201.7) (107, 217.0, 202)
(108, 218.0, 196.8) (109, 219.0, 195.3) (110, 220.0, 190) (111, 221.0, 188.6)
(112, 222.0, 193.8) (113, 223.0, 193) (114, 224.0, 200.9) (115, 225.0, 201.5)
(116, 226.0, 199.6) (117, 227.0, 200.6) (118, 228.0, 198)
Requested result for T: 6.5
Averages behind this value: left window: 132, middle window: 115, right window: 147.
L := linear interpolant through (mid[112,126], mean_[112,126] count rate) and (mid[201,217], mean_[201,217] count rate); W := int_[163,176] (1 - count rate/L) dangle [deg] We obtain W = 5.10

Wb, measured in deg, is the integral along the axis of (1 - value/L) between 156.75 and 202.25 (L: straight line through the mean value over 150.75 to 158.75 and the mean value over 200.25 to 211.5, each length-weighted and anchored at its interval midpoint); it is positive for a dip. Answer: 4.4 deg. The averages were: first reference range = 114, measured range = 142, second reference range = 199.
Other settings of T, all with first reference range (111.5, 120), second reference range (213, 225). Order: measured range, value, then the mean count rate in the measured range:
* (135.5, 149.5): 3.12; 130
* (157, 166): 4.43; 88.6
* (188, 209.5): 0.22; 188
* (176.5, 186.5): 1.39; 157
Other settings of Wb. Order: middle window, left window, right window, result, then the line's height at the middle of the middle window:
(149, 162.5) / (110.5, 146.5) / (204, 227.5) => 4.1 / 158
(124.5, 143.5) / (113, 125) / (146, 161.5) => 2.2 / 142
